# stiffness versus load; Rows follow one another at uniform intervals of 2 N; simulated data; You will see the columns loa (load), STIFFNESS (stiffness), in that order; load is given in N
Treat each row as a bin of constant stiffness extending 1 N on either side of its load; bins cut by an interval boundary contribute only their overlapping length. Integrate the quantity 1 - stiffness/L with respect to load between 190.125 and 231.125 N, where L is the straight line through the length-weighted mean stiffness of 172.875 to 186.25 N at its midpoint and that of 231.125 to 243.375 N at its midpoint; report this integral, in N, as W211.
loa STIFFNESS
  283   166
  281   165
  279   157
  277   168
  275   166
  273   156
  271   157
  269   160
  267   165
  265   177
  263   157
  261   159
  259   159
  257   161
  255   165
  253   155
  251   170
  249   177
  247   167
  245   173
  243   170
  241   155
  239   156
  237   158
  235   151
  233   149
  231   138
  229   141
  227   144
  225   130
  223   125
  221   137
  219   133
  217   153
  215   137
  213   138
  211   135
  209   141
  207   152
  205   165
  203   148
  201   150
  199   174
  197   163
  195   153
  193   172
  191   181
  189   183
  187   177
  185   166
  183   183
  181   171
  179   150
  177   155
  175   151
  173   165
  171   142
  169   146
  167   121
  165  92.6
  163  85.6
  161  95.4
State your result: 2.7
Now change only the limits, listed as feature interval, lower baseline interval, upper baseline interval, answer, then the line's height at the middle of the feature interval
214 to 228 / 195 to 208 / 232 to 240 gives 1.67 N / 156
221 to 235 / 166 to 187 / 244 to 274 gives 1.93 N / 161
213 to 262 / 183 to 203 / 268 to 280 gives 3.51 N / 164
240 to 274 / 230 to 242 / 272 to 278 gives -1.31 N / 158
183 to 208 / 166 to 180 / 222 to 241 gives -3.43 N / 146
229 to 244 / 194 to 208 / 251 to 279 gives 0.67 N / 160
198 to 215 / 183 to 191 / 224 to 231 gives 0.96 N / 158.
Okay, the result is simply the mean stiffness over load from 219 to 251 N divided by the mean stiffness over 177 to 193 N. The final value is 0.9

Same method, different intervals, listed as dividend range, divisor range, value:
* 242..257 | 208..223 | 1.21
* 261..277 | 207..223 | 1.17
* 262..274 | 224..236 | 1.14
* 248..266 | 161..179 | 1.25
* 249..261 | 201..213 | 1.11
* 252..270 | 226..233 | 1.14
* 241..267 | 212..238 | 1.17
